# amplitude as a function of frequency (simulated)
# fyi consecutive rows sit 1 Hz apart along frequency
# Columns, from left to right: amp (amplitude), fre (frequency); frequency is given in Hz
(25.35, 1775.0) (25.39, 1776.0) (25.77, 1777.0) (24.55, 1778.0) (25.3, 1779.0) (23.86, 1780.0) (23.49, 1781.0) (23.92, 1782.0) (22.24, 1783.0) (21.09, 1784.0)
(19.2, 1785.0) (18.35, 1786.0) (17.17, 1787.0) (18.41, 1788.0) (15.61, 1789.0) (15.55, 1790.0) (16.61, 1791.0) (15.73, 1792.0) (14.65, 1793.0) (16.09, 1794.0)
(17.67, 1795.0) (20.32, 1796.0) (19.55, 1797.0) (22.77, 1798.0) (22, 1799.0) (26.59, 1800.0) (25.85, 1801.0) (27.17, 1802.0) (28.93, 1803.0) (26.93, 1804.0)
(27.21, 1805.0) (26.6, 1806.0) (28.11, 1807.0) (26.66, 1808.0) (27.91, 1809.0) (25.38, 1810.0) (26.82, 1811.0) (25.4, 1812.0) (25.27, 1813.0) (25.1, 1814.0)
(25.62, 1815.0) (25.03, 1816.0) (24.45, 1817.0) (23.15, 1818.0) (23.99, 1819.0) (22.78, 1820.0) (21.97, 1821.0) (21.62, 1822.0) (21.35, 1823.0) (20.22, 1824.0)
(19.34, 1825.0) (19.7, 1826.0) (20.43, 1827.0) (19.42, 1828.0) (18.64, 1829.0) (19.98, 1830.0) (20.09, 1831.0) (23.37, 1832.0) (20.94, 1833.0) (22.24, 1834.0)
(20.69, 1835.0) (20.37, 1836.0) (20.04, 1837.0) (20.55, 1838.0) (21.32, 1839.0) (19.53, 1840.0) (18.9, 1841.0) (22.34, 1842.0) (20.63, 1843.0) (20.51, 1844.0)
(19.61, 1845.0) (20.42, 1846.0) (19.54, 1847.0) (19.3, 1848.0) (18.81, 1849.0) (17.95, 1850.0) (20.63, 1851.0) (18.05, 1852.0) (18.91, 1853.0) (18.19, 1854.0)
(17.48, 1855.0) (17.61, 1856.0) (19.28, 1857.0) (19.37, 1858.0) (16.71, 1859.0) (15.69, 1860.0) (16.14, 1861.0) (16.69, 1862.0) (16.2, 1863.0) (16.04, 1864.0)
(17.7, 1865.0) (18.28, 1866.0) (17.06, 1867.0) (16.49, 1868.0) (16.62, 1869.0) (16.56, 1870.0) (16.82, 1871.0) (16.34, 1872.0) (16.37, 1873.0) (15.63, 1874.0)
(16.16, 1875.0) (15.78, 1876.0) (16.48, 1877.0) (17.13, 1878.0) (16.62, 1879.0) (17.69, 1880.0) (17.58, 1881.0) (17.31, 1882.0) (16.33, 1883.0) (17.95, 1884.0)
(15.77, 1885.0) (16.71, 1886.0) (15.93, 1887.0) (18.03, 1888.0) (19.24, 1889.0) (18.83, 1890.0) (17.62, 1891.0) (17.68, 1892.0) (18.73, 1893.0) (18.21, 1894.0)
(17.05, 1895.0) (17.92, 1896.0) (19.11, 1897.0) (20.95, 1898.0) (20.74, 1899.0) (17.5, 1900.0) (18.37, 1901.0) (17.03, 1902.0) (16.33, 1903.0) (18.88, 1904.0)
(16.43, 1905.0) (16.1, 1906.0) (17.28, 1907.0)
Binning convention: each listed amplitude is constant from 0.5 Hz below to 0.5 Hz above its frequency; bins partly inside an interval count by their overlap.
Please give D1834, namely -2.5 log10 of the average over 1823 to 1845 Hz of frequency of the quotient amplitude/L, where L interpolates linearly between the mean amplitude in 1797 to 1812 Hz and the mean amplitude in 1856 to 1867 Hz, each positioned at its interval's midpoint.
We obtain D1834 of 0.05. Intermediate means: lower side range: 26.1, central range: 20.4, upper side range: 17.2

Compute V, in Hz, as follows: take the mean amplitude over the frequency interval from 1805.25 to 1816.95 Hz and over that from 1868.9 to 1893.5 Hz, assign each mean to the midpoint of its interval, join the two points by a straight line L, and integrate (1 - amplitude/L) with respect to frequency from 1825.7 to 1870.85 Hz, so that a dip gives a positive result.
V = 4.9 Hz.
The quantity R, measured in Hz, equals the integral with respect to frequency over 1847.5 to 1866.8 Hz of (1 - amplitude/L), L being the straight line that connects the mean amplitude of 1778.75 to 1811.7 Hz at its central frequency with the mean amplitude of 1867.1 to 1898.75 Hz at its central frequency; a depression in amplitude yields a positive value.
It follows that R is 1.0 Hz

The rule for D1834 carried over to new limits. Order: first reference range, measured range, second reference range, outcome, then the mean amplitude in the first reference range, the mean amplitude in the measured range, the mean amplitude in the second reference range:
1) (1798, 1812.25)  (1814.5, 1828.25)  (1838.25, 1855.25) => 0.08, 26.4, 22.1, 19.6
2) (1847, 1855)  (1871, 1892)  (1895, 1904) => 0.10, 18.8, 17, 18.4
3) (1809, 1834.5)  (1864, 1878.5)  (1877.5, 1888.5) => 0.09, 22.6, 16.7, 17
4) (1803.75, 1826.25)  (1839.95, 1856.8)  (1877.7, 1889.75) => 0.09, 24.4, 19.3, 17.2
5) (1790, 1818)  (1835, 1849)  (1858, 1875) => -0.05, 23.6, 20.2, 16.7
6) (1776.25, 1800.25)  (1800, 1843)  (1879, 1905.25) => -0.19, 20.3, 23.1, 17.8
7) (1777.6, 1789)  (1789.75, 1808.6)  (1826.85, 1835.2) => -0.07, 21.3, 22.5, 20.7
